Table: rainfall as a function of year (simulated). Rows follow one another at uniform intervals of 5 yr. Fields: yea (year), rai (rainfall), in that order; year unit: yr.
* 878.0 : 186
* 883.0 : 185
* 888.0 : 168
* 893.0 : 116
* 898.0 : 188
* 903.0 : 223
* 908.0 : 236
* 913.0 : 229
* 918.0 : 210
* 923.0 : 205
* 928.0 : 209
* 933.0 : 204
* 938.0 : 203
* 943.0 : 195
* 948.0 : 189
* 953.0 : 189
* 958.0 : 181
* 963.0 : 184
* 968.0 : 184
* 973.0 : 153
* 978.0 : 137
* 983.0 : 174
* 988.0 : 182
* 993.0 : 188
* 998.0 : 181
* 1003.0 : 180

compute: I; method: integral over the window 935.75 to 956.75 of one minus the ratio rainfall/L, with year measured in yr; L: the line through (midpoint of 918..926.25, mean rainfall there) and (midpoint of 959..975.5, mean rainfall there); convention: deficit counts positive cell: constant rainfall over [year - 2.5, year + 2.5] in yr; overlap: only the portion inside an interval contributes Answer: -0.41 yr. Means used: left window 207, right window 174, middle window 193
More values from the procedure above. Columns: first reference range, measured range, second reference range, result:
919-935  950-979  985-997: 3.0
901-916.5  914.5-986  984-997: 6.4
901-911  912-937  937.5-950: 0.3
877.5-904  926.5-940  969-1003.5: -2.5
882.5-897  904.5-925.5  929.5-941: -4.5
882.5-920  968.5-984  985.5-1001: 2.4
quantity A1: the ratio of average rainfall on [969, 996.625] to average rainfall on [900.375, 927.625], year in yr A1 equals 0.77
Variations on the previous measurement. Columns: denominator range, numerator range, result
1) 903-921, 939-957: 0.85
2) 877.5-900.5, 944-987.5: 1.05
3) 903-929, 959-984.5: 0.76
